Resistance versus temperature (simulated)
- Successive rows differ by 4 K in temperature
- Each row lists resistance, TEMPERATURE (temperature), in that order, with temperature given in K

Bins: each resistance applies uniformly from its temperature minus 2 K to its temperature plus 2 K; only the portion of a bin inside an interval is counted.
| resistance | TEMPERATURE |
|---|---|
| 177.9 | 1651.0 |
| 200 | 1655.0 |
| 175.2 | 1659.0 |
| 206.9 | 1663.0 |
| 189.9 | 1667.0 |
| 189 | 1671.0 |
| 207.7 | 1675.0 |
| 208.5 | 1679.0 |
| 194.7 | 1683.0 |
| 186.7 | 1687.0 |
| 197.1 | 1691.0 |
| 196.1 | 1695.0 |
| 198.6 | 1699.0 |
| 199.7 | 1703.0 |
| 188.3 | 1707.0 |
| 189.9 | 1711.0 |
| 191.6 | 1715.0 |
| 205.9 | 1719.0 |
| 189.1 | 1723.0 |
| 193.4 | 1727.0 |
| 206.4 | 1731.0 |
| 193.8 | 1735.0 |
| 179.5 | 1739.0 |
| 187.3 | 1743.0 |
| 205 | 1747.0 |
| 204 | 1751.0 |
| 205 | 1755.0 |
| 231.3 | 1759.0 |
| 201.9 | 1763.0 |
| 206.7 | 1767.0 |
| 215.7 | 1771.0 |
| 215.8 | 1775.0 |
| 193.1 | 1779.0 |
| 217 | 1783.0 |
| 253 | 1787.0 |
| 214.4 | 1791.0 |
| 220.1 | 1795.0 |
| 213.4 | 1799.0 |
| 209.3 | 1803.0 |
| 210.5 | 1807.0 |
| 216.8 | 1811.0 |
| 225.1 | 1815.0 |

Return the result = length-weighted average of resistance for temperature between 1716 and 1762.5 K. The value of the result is 200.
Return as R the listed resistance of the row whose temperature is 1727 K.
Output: 193.4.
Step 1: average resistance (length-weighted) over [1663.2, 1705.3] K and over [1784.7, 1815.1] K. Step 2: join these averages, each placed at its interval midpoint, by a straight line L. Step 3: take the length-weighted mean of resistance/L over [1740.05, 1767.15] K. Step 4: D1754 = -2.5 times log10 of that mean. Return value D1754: 0.03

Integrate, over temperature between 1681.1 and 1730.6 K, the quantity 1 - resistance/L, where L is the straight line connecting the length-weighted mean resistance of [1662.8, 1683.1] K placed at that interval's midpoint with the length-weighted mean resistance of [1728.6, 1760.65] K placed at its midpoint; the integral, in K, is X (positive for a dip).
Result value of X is 1.35 K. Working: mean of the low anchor 199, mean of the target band 195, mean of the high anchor 201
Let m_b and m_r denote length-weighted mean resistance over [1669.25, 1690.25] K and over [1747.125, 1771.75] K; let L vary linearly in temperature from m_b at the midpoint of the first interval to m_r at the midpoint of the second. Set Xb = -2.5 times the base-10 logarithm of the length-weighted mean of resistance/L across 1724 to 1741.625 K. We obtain 0.07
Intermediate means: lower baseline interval 197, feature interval 193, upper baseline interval 210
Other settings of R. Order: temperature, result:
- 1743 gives 187.3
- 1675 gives 207.7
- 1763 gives 201.9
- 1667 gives 189.9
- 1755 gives 205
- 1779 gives 193.1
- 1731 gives 206.4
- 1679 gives 208.5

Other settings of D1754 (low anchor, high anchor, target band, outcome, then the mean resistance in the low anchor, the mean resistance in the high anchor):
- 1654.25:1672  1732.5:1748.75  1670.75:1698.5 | -0.033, 192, 192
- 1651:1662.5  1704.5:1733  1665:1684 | -0.044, 188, 195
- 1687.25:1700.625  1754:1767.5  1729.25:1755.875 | 0.058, 196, 212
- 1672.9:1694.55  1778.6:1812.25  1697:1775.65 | 0.040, 199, 217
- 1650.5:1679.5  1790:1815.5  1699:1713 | 0.039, 195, 215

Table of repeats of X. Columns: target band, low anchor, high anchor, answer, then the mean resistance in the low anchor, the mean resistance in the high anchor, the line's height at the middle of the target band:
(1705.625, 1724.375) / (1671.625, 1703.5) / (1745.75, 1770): 0.9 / 198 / 209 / 203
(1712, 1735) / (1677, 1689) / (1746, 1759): 0.8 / 197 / 209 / 204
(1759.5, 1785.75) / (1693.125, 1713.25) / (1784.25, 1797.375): 1.2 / 194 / 228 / 221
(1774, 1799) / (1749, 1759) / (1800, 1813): -0.9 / 210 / 212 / 211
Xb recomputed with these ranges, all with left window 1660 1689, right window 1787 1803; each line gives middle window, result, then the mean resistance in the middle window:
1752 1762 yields -0.013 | 215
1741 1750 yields 0.071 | 197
